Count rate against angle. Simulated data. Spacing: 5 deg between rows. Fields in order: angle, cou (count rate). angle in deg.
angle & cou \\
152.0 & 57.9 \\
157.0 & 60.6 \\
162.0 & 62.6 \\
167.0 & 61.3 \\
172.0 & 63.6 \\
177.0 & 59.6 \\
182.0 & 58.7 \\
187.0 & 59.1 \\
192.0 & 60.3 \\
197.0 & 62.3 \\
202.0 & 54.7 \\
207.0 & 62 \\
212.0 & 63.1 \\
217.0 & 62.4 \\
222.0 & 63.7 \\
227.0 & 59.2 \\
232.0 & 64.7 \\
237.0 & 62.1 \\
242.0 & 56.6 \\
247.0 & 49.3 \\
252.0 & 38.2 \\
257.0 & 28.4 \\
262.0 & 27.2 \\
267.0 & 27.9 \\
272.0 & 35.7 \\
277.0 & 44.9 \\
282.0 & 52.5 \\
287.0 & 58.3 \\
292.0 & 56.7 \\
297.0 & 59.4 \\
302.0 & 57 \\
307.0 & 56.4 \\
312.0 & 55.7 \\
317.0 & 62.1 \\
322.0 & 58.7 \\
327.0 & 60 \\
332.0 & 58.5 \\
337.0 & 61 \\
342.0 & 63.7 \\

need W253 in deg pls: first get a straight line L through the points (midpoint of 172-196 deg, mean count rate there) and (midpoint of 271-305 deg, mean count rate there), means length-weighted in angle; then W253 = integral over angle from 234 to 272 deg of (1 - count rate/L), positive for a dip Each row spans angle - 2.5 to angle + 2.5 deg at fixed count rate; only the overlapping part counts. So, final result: 9.7 deg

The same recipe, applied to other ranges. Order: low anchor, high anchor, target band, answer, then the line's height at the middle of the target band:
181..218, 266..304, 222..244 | -1.9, 56.2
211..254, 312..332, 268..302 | 4.7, 58.8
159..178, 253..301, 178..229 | -4.2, 56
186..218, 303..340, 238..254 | 2.7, 59.9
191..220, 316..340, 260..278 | 8.1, 60.4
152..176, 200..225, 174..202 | 0.8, 61.4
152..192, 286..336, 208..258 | 3.2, 59.6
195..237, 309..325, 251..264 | 6.4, 60.4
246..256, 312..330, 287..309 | -1.8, 53.4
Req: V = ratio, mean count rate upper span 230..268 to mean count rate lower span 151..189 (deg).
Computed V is 0.7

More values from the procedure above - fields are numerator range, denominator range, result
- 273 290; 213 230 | 0.82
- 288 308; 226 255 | 1.06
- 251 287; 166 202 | 0.63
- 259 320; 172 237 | 0.81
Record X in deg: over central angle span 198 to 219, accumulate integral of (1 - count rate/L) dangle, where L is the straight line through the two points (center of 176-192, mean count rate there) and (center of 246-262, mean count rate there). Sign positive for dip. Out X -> -3.99 deg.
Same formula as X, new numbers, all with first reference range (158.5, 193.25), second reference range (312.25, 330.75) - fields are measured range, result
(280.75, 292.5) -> 0.8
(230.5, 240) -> -0.4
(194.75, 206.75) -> 0.3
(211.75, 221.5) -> -0.4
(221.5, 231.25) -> -0.2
